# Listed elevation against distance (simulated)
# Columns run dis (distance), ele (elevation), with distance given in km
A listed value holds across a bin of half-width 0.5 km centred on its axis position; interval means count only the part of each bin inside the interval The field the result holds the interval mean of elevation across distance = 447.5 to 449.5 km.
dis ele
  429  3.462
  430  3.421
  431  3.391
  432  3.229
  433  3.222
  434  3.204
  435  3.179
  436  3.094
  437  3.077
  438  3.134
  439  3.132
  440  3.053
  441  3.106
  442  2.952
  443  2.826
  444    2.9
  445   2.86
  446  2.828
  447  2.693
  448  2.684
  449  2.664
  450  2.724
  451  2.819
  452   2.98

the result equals 2.67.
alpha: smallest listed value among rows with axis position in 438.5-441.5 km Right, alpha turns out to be 3.053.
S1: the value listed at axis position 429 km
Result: 3.462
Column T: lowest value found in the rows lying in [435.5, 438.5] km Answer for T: 3.077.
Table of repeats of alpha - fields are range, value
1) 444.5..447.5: 2.693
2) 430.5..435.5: 3.179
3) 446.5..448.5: 2.684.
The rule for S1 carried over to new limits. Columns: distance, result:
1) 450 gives 2.724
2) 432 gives 3.229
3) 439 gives 3.132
